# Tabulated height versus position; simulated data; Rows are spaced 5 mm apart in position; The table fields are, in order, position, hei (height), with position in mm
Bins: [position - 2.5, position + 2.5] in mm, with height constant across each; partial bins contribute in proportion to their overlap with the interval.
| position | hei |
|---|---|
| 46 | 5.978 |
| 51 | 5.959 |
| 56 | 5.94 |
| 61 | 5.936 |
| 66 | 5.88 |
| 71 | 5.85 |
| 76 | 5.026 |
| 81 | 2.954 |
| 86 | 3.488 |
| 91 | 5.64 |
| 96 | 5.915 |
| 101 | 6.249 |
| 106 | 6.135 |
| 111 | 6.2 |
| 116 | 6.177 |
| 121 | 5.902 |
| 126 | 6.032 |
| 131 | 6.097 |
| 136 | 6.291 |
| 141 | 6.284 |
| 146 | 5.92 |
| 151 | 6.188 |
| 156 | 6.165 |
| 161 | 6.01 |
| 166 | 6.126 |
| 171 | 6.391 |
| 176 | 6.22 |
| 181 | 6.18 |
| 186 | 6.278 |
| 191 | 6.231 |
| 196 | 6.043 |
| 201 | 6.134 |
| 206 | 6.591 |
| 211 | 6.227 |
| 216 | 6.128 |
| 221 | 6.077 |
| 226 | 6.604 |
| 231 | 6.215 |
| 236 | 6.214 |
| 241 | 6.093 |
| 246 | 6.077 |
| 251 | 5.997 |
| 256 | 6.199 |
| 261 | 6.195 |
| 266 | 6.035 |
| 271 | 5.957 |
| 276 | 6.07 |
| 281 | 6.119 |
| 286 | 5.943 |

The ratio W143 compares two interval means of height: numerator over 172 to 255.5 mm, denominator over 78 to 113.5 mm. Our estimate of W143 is 1.19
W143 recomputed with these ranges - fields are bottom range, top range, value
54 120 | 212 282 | 1.12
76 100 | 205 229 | 1.35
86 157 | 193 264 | 1.03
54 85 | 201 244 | 1.21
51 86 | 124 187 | 1.19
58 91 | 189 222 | 1.26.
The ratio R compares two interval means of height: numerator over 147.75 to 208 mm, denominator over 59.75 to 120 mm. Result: 1.14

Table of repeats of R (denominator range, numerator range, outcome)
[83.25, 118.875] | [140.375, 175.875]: 1.09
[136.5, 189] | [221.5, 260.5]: 1.00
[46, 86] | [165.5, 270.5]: 1.17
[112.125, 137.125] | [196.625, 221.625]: 1.02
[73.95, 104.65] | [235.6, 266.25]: 1.24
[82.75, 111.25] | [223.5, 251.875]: 1.13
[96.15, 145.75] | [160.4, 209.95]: 1.02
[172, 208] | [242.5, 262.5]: 0.98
